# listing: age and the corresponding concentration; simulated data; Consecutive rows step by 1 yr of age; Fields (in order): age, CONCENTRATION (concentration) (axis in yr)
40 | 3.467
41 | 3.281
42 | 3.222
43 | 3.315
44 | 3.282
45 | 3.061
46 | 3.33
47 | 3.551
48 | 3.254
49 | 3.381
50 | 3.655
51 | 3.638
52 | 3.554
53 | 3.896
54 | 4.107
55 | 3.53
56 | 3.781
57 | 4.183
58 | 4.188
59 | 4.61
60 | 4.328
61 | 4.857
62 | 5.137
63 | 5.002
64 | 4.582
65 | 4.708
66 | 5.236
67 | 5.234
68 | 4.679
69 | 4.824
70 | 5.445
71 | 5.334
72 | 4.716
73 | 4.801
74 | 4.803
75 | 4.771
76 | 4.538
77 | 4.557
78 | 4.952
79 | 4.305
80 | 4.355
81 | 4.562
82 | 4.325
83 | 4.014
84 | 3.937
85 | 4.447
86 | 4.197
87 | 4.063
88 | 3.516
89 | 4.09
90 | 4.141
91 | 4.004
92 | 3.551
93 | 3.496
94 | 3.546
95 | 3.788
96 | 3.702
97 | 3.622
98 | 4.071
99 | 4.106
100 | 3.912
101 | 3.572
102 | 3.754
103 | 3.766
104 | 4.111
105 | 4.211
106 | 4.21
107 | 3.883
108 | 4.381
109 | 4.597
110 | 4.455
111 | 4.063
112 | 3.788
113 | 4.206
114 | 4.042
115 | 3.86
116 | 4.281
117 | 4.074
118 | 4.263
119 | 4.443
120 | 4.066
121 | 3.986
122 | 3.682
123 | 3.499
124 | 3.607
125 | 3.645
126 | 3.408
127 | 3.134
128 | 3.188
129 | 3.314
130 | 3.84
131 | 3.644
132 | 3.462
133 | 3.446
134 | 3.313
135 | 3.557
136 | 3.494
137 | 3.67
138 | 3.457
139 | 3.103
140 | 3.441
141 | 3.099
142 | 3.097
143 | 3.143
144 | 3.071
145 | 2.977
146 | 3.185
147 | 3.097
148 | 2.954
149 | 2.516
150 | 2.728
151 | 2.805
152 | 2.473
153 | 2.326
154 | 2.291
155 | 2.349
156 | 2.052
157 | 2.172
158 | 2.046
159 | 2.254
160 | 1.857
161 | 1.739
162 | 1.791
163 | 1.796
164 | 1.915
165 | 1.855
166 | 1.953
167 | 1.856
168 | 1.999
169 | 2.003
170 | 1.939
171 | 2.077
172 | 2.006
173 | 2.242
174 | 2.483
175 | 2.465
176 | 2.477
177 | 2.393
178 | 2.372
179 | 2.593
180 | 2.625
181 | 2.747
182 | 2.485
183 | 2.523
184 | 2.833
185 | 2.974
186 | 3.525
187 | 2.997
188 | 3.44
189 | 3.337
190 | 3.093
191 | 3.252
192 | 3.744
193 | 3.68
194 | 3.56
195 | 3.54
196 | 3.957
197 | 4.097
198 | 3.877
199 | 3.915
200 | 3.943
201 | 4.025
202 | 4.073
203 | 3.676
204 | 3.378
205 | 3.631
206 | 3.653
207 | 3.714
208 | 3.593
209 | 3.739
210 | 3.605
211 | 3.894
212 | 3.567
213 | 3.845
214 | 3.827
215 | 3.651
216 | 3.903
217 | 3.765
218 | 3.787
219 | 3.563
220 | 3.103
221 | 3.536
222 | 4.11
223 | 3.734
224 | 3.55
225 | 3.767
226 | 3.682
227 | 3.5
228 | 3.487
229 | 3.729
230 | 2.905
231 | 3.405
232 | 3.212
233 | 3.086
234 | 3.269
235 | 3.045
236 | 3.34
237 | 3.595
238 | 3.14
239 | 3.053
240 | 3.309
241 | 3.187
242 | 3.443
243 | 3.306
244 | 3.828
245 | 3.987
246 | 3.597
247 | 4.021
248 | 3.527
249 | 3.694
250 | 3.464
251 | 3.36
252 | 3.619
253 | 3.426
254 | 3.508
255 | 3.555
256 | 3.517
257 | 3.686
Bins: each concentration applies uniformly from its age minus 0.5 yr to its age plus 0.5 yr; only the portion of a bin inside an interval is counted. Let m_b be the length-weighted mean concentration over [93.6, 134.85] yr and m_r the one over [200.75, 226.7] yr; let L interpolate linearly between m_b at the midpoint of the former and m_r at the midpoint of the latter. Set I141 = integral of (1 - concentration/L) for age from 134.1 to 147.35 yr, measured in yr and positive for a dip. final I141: 1.9 yr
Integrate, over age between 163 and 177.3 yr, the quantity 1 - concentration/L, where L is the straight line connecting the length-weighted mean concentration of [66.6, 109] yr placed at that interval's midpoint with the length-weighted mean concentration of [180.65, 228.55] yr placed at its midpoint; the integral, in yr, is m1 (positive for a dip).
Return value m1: 6.3 yr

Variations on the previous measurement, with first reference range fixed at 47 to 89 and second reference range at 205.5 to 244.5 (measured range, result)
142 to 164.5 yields 8.4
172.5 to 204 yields 4.4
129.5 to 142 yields 1.8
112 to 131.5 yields 1.4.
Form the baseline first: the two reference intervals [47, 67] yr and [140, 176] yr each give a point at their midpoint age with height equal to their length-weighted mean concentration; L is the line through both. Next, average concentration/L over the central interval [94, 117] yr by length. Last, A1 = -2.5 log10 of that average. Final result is -0.21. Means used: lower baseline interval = 4.2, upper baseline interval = 2.38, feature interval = 4.01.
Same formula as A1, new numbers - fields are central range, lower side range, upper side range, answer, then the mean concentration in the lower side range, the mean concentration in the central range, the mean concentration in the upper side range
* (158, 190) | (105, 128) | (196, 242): 0.49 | 3.97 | 2.38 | 3.59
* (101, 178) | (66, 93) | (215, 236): 0.30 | 4.46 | 3.1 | 3.51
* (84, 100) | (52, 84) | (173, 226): 0.12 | 4.57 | 3.89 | 3.41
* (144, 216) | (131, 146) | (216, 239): 0.17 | 3.32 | 2.91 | 3.47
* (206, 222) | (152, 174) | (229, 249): -0.24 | 2.05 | 3.69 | 3.4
